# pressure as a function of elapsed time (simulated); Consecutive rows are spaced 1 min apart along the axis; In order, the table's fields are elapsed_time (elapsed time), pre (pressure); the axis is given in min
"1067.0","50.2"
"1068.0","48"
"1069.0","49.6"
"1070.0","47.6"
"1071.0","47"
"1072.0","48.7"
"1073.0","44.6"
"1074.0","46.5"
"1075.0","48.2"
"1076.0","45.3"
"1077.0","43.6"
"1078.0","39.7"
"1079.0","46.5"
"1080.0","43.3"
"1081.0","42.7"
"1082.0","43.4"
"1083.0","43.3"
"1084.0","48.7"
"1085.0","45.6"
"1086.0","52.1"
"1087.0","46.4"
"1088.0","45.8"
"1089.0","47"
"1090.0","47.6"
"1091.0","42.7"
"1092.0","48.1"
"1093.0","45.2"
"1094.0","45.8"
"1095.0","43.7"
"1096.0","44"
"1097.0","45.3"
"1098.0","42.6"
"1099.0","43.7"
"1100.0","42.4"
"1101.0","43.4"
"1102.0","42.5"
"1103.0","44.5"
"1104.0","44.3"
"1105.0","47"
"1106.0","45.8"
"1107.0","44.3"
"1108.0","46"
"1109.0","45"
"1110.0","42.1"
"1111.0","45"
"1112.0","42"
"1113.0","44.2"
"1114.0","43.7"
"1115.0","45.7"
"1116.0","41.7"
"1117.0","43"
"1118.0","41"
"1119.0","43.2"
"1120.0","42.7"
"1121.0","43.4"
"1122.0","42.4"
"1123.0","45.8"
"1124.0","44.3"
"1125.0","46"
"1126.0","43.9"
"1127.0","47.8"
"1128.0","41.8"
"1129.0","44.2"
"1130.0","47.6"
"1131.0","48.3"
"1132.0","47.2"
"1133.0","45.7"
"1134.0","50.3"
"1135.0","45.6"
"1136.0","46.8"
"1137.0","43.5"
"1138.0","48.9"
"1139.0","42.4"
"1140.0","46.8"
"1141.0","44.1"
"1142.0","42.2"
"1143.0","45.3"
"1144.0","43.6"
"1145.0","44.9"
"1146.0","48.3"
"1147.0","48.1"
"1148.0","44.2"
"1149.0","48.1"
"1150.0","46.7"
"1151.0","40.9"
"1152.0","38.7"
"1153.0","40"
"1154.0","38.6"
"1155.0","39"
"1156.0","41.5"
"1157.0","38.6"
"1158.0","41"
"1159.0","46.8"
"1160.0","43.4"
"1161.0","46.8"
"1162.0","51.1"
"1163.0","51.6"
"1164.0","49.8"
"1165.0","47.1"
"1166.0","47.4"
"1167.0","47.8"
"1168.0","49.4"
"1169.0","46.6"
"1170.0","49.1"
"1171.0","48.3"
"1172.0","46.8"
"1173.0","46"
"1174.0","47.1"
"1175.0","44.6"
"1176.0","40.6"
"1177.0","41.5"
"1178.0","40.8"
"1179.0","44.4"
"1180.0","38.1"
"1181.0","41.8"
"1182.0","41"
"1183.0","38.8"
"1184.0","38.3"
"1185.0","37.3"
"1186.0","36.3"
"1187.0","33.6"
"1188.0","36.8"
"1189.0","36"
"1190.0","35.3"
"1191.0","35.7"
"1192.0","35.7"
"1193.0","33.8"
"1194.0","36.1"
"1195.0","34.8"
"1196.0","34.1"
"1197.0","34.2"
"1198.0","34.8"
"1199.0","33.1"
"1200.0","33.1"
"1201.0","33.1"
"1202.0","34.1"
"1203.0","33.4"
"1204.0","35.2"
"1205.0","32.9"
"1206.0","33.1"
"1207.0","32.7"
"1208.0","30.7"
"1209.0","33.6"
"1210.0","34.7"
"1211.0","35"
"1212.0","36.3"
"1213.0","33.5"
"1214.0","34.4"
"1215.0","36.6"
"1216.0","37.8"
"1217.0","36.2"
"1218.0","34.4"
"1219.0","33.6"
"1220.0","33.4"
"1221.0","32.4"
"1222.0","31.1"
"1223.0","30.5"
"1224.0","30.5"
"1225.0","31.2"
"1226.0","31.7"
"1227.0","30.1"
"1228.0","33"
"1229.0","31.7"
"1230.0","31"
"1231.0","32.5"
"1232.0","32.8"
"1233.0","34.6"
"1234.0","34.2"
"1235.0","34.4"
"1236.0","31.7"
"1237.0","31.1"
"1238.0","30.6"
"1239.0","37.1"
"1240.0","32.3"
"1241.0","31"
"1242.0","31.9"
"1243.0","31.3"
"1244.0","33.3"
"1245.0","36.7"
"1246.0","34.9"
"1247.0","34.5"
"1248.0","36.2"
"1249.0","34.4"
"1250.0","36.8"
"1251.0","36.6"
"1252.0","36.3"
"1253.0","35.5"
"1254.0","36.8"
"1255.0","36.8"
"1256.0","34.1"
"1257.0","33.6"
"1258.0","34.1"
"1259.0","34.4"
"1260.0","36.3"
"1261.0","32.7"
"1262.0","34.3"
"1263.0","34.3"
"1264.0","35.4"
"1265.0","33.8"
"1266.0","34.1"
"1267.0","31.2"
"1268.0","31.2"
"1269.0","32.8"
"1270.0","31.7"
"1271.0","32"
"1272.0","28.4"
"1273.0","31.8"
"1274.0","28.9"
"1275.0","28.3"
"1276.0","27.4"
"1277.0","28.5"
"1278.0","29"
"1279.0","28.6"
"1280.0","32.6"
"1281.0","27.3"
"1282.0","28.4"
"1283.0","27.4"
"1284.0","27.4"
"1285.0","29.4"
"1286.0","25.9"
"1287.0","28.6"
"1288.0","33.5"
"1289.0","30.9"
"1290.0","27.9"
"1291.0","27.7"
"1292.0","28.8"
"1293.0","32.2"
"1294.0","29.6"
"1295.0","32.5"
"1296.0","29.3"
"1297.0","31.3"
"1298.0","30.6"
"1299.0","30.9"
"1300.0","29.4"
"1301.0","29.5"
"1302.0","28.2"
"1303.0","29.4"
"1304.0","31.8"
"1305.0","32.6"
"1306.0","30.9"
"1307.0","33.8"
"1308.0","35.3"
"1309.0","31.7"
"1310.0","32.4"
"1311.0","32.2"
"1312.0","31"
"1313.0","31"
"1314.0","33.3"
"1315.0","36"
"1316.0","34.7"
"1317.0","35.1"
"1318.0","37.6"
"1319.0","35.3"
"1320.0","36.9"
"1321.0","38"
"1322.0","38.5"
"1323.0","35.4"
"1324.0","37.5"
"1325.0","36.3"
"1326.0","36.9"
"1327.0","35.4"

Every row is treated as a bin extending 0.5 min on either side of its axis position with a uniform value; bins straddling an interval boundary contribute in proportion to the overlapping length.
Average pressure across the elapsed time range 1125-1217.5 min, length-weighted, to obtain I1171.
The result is 41.2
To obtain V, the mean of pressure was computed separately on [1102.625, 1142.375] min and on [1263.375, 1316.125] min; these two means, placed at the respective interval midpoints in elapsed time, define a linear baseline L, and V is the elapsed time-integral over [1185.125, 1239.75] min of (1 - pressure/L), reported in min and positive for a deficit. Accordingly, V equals 5.1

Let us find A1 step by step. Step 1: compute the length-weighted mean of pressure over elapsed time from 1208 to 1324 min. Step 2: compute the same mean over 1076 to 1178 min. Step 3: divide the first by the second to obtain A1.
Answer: 0.73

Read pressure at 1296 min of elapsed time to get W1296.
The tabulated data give 29.3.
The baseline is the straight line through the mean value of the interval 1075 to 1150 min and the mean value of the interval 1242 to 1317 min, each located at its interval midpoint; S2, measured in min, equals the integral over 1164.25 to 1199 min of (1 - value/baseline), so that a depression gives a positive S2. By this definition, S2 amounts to -0.8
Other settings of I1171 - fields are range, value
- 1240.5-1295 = 32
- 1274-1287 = 28.4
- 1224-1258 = 33.6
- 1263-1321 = 31.2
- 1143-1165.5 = 44.5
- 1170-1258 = 35.5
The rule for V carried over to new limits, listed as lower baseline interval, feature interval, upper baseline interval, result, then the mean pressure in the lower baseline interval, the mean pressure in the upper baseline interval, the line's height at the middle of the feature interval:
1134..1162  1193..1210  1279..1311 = 2.3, 44.1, 30.2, 39.1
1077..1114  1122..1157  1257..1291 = -2.8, 44.7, 30.9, 41.3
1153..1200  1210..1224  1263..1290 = 1.0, 41.2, 30.2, 36.8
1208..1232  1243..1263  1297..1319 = -1.3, 33.2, 32.3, 32.9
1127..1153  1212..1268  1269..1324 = 3.9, 45.3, 31.3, 36.4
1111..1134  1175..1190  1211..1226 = -0.5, 44.5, 33.7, 37.7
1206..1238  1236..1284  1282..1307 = -1.8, 33.1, 29.9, 31.4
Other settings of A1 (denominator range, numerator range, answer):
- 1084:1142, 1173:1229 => 0.79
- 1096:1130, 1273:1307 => 0.67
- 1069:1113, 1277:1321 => 0.69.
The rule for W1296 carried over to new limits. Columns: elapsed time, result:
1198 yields 34.8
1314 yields 33.3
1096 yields 44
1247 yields 34.5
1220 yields 33.4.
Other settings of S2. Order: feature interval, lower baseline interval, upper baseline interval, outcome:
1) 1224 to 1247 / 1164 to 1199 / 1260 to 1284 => 1.40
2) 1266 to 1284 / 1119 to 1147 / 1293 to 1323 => 2.74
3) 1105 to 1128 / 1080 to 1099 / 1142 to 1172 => 0.66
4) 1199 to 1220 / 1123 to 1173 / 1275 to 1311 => 2.55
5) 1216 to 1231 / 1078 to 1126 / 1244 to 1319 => 1.54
